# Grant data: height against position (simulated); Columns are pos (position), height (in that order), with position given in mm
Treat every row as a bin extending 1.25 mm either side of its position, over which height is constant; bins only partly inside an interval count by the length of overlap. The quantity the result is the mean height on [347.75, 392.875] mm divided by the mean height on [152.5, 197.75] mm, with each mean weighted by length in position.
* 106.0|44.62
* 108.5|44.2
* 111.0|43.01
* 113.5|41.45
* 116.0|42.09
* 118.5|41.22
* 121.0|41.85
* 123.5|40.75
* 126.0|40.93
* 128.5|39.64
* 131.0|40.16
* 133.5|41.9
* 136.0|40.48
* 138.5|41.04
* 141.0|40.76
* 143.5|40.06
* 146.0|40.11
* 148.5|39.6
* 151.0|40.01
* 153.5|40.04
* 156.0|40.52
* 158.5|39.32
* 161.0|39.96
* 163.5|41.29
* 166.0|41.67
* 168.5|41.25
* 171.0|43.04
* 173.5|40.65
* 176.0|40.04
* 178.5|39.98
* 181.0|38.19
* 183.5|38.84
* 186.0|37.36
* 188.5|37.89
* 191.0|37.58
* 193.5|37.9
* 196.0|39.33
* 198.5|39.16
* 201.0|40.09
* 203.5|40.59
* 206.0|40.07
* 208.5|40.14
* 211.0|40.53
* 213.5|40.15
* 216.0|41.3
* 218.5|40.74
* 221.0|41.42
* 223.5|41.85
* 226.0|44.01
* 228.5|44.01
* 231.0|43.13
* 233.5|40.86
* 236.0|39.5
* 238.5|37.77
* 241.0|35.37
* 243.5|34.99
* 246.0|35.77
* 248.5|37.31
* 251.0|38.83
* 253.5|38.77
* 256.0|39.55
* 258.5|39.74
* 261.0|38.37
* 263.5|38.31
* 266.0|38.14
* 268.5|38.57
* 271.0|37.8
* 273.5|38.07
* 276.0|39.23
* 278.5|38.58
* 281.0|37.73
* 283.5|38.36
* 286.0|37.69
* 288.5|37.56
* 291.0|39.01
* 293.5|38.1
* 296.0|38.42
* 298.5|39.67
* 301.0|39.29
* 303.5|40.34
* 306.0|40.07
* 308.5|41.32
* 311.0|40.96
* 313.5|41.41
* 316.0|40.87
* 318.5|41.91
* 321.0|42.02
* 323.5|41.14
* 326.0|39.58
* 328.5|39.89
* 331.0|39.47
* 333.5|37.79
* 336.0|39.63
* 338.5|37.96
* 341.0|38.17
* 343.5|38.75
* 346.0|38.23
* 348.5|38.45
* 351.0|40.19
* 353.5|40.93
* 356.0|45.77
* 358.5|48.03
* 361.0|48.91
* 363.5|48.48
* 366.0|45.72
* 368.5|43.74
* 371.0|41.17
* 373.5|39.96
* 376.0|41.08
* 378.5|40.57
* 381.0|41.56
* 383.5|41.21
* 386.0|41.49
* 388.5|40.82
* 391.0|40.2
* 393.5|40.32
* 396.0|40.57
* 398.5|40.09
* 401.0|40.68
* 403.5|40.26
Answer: 1.08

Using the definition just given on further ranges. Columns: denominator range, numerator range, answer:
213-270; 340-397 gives 1.06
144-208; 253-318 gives 0.98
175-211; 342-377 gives 1.09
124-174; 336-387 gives 1.03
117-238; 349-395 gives 1.06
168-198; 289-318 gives 1.02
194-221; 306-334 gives 1.01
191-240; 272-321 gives 0.97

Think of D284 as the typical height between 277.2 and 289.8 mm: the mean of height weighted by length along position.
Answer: 38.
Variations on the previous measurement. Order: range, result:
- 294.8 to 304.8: 39.4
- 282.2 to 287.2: 38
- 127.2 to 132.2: 39.9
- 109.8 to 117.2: 42.2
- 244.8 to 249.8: 36.6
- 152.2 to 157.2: 40.3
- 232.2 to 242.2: 38.4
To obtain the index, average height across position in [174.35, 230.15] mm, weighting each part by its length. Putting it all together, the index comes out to 40.1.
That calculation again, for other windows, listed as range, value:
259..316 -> 39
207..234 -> 41.7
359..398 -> 42.5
